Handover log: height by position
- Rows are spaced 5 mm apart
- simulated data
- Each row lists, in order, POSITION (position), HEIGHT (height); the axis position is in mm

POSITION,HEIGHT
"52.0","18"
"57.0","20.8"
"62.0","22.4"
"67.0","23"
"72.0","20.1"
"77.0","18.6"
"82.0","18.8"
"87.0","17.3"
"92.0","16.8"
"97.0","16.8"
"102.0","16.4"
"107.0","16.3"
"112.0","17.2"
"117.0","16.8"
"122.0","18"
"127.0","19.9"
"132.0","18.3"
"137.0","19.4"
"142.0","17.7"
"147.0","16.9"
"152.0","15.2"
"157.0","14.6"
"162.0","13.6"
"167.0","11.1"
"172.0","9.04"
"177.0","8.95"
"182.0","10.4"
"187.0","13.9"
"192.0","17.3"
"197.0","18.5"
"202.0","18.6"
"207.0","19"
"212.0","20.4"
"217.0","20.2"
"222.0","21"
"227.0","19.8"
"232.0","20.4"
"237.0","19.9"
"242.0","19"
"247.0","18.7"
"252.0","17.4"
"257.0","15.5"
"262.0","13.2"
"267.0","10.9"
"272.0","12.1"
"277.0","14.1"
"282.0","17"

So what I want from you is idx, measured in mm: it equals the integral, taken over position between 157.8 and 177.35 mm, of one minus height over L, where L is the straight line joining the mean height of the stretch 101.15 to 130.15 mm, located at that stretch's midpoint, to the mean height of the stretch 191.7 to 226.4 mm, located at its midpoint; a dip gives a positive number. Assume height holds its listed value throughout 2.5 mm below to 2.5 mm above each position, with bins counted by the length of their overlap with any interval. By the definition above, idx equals 7.7 mm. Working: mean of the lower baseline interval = 17.5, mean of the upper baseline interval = 19.4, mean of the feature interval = 11.2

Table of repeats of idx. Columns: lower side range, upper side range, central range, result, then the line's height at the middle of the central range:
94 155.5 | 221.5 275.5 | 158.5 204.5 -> 9.7 mm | 17.1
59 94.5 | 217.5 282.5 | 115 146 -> 0.8 mm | 18.8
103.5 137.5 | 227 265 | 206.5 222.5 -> -2.2 mm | 17.8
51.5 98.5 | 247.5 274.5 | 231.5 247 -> -4.9 mm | 14.8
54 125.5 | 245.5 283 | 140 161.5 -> 1.7 mm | 17.2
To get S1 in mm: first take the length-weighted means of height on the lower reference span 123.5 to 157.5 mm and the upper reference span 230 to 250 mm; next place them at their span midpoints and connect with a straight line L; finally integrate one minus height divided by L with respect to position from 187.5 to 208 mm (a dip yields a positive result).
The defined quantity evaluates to 0.9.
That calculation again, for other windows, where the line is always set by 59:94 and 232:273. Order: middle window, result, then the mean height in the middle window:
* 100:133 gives 2.3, 17.5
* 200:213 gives -1.6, 19.2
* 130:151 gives 0.6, 17.9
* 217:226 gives -2.0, 20.6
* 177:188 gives 4.0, 11.2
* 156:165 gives 2.1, 13.9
